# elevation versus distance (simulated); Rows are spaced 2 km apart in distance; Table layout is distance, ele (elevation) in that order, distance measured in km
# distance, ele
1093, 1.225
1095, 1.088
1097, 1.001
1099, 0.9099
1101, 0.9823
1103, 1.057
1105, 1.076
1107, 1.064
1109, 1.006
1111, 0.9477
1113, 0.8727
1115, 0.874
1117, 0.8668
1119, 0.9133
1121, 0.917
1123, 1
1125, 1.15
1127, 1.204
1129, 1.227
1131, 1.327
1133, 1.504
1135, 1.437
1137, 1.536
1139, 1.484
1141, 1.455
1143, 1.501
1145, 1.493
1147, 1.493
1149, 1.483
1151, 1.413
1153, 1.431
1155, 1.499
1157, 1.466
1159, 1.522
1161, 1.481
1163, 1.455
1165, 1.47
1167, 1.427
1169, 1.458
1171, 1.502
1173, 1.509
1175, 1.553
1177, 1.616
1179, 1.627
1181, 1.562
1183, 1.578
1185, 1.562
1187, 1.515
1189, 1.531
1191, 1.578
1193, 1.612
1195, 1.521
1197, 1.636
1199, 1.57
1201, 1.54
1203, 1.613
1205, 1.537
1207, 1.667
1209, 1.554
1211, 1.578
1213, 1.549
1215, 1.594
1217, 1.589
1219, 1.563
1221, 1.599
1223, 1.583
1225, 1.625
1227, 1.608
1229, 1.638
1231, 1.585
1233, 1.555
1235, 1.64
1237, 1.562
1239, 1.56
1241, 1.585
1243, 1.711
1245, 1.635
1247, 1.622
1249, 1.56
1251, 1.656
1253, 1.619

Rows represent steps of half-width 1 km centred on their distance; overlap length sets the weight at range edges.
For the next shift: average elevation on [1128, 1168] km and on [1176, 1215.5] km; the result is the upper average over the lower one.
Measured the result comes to 1.1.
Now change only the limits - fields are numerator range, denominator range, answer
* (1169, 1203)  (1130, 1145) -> 1.07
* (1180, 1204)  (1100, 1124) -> 1.63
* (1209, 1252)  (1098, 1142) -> 1.42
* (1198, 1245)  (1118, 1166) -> 1.16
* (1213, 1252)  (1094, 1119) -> 1.64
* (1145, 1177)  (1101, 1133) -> 1.42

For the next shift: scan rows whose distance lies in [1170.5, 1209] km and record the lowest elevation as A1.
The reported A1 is 1.502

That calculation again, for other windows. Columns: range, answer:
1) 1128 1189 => 1.227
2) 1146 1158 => 1.413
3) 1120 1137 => 0.917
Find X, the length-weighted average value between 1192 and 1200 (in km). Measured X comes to 1.58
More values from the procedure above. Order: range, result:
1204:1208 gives 1.6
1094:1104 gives 1.01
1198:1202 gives 1.56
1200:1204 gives 1.58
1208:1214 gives 1.56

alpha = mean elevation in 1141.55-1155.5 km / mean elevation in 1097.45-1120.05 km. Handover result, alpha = 1.53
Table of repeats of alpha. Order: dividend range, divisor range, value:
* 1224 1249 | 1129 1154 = 1.11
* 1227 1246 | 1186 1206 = 1.03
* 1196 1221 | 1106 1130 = 1.58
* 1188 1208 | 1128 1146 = 1.10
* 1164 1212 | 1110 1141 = 1.34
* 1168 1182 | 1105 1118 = 1.63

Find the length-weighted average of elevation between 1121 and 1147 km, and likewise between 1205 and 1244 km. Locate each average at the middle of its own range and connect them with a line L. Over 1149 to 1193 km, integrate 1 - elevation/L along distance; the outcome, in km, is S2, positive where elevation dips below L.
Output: -2.0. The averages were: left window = 1.35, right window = 1.6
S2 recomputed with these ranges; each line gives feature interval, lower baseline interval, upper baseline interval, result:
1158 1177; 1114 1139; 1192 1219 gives -1.5 km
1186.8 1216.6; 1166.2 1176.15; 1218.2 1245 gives -0.5 km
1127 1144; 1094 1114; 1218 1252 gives -4.1 km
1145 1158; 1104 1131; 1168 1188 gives -1.5 km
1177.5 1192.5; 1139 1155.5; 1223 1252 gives -0.4 km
